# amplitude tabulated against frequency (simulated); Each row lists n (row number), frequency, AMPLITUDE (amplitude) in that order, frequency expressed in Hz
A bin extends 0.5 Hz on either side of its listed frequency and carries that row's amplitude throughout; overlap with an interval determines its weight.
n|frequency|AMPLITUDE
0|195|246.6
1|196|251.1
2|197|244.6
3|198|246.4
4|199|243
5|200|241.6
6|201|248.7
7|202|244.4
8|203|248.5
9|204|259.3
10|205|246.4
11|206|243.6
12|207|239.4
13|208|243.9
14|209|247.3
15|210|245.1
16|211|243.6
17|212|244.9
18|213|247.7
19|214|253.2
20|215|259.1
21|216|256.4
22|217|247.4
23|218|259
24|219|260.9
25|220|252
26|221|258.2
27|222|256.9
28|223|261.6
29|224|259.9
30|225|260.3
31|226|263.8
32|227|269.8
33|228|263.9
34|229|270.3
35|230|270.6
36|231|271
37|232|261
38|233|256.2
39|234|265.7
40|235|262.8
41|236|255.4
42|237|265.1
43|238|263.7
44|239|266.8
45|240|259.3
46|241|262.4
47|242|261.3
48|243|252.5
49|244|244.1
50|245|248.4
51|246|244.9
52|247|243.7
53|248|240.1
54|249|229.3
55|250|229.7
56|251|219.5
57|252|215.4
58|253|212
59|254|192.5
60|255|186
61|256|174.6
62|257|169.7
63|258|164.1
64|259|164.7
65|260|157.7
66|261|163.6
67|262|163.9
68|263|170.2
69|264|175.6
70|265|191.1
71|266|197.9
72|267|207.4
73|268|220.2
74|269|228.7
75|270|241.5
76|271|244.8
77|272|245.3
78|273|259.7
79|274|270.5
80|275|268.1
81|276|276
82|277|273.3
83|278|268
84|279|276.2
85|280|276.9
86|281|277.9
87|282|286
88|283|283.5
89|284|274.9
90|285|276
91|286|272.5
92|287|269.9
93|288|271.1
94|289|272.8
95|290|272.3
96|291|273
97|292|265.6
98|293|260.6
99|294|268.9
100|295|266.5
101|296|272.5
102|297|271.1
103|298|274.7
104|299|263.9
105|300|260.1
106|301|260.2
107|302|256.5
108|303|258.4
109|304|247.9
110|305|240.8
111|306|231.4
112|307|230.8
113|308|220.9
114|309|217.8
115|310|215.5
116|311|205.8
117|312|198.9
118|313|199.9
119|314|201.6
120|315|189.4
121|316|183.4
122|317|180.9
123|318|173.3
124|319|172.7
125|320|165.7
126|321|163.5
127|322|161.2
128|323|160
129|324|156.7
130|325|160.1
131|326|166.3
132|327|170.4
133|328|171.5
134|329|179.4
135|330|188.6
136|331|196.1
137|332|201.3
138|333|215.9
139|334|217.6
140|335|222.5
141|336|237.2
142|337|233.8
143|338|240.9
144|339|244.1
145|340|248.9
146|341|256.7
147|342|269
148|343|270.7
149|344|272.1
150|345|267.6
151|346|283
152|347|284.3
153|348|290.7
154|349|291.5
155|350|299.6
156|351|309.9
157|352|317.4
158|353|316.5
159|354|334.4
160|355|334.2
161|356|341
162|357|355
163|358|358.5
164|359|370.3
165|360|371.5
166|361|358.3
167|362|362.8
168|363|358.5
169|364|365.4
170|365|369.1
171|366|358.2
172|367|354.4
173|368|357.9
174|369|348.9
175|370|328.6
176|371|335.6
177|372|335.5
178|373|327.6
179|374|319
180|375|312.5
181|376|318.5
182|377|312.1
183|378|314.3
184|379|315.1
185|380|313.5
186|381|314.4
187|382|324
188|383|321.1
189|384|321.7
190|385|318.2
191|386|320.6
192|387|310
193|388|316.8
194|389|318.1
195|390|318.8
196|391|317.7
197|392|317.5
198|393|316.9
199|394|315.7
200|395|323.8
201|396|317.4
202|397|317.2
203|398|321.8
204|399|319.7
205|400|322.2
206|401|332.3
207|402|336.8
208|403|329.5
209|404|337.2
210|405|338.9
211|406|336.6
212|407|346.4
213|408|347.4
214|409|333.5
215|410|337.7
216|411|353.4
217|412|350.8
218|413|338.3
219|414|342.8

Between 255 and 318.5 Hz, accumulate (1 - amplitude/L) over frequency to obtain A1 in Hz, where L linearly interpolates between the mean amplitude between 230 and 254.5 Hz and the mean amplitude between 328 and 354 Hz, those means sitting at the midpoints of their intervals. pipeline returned 4.04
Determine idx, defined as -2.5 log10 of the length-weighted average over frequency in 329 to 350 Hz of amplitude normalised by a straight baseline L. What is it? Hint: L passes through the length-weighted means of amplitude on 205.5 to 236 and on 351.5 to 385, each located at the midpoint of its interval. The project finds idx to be 0.29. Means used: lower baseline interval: 256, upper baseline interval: 337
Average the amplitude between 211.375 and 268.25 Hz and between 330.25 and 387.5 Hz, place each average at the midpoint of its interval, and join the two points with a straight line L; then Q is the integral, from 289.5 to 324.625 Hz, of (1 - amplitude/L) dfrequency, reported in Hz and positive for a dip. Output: 6.4 Hz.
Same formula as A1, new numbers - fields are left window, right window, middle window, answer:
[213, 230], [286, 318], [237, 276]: 4.8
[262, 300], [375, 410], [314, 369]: 6.2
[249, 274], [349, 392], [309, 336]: 8.6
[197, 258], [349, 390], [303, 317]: 3.9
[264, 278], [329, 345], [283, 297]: -2.0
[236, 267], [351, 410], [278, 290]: -1.5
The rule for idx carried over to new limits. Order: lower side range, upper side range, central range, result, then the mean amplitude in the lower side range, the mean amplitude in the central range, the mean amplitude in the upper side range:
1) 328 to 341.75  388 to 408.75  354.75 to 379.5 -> -0.25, 221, 343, 326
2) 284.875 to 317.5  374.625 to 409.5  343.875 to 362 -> -0.12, 244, 322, 323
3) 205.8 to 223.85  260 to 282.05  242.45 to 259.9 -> 0.13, 251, 212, 233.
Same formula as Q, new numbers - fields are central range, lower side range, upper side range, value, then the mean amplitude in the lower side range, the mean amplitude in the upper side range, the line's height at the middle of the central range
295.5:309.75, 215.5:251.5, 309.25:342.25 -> -2.49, 256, 198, 213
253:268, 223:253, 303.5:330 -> 3.57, 254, 191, 236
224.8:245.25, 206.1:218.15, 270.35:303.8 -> -0.59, 248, 268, 255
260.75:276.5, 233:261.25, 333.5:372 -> 1.47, 227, 309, 243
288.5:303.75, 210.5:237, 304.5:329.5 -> -4.60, 259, 189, 204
